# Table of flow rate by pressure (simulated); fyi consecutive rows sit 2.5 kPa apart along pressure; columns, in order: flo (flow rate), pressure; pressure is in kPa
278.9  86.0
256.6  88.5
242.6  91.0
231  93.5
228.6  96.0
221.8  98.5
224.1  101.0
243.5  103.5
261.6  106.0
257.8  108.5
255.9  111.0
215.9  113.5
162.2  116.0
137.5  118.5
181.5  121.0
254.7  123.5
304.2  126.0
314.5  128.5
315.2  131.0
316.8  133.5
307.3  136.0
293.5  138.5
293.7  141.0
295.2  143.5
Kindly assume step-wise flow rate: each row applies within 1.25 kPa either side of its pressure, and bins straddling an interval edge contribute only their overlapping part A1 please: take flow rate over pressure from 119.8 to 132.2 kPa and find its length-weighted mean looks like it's 274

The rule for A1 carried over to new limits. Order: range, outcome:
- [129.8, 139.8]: 308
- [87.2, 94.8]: 244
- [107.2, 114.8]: 243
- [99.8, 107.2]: 243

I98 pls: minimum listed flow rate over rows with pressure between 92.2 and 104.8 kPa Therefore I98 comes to 221.8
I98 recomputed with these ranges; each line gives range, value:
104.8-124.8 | 137.5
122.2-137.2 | 254.7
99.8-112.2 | 224.1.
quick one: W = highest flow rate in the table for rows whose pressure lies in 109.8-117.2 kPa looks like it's 255.9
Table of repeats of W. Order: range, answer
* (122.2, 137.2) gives 316.8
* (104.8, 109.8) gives 261.6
